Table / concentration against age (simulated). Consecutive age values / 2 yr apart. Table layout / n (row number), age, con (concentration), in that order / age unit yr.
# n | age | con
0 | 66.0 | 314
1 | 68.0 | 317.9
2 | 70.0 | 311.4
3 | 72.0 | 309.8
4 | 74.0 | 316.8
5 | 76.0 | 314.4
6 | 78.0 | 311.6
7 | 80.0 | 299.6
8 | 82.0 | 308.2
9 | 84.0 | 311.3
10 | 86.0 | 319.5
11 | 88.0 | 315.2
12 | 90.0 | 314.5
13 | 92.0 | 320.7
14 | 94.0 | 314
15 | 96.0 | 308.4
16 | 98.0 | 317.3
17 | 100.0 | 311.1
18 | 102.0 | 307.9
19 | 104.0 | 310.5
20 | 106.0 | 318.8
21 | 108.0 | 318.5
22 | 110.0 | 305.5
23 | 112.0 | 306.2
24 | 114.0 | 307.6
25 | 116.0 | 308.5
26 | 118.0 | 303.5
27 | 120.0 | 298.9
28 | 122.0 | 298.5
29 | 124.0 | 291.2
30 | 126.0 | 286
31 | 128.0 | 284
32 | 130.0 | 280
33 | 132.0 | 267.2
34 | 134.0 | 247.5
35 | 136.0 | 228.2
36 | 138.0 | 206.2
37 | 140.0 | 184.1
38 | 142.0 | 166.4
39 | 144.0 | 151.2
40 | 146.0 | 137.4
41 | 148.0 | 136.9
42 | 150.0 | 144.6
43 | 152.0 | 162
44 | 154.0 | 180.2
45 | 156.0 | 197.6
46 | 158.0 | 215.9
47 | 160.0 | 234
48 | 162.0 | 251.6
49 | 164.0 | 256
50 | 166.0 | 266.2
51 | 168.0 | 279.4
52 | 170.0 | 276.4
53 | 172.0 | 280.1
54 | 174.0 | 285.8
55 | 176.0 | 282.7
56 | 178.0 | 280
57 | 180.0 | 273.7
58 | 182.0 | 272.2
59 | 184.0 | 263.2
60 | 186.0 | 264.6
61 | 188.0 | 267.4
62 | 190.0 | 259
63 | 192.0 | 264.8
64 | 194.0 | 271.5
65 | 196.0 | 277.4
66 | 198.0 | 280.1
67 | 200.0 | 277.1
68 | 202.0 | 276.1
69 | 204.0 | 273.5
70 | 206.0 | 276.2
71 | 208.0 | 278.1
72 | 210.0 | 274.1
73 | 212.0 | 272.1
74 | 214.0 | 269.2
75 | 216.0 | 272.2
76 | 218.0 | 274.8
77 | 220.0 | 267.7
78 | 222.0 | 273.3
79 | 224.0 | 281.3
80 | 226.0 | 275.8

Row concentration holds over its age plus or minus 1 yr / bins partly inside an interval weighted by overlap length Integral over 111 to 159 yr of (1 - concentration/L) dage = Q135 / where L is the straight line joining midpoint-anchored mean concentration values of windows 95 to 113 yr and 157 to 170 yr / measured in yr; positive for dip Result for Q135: 8.5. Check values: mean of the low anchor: 312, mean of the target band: 233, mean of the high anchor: 253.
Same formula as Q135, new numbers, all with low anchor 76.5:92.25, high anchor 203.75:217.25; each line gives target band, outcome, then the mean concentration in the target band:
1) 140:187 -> 9.7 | 228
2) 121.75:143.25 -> 3.7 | 246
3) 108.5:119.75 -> -0.1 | 306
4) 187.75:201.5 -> 0.3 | 271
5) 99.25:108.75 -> -0.2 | 313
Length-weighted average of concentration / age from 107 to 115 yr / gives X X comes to 309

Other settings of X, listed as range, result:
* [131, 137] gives 248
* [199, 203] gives 277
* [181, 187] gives 267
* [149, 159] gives 180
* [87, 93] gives 317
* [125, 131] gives 283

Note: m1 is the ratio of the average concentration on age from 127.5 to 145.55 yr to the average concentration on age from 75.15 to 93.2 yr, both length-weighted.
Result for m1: 0.70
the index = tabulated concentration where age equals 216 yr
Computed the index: 272.2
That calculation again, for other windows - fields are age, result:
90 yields 314.5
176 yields 282.7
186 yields 264.6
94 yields 314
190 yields 259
